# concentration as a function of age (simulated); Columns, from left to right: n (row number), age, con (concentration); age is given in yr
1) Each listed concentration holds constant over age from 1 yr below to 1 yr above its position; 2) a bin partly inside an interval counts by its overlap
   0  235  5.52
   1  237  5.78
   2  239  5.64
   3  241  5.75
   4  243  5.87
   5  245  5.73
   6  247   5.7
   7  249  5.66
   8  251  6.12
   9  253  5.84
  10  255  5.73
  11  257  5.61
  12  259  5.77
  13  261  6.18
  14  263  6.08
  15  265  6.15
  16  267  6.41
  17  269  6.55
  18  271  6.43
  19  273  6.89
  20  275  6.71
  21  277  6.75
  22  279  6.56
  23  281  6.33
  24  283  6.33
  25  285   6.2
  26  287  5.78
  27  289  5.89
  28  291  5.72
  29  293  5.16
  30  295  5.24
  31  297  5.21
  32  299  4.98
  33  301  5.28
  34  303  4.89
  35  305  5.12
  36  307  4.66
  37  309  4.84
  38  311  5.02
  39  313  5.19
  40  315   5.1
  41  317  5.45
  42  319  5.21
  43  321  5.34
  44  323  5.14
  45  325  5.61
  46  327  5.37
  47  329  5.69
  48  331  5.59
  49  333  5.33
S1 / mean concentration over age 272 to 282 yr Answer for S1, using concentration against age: 6.65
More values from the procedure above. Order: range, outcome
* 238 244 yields 5.75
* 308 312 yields 4.93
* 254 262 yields 5.82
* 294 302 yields 5.18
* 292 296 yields 5.2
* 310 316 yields 5.1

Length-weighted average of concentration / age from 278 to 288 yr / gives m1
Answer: 6.24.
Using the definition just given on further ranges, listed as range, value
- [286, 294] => 5.64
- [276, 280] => 6.65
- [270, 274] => 6.66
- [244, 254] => 5.81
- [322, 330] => 5.45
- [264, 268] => 6.28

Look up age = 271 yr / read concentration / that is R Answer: 6.43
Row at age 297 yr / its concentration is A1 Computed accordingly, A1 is 5.21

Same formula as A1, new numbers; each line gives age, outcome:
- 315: 5.1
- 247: 5.7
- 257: 5.61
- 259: 5.77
